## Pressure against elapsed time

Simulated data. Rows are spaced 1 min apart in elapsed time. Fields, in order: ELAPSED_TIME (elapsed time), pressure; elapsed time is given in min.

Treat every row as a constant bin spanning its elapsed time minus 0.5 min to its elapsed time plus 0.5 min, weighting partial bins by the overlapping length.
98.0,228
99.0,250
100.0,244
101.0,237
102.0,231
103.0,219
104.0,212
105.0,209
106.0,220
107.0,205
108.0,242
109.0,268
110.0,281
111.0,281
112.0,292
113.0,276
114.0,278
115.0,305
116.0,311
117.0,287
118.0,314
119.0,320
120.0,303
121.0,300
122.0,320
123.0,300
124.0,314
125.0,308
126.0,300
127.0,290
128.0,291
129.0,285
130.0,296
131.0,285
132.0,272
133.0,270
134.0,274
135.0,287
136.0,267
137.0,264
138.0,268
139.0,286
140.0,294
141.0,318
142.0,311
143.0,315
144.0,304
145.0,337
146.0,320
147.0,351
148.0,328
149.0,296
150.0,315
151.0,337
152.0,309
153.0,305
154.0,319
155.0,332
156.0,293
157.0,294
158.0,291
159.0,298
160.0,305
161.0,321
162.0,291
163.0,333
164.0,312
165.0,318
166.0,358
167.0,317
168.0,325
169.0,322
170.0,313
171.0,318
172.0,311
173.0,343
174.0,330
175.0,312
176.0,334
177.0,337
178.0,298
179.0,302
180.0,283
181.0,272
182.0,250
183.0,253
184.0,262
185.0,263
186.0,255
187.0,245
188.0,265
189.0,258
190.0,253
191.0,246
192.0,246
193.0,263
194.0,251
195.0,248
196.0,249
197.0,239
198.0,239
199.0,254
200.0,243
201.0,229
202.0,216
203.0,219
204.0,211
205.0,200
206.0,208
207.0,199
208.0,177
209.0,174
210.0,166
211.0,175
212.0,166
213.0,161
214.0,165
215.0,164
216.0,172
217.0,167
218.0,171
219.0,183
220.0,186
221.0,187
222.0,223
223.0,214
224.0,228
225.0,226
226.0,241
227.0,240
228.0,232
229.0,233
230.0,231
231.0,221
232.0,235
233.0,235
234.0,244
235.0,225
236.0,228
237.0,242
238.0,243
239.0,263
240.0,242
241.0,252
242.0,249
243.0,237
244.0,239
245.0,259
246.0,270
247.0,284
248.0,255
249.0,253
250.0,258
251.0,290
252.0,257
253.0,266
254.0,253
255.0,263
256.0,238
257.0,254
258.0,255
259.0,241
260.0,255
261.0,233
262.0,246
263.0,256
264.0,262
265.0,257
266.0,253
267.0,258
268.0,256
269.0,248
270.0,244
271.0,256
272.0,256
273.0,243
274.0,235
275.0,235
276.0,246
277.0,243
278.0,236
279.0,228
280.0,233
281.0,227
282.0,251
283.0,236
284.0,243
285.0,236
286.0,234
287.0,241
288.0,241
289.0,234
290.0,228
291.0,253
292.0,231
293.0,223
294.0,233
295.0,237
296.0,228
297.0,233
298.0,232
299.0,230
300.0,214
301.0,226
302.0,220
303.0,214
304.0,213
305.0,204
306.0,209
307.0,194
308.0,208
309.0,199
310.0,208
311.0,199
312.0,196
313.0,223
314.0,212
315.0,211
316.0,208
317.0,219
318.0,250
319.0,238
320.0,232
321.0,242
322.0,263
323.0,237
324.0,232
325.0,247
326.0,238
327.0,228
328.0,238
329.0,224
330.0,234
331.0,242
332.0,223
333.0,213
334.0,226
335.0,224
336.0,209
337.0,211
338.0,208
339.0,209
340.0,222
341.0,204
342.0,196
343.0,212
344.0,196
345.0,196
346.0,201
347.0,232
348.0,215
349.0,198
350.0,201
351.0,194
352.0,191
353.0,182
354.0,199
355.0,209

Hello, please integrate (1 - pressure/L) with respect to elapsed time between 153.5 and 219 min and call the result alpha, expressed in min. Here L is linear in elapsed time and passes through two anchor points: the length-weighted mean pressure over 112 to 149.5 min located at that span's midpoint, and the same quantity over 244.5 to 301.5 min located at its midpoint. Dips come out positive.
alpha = 4.6 min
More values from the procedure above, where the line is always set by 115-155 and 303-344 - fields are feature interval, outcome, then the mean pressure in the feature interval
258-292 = -0.39 min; 244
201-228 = 7.28 min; 195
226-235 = 0.92 min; 234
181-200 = 1.74 min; 252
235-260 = -0.03 min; 253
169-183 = -1.09 min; 306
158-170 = -1.13 min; 317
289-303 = 0.14 min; 229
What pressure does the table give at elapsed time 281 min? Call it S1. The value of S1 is 227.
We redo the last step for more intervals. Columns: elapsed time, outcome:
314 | 212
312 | 196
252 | 257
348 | 215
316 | 208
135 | 287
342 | 196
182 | 250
